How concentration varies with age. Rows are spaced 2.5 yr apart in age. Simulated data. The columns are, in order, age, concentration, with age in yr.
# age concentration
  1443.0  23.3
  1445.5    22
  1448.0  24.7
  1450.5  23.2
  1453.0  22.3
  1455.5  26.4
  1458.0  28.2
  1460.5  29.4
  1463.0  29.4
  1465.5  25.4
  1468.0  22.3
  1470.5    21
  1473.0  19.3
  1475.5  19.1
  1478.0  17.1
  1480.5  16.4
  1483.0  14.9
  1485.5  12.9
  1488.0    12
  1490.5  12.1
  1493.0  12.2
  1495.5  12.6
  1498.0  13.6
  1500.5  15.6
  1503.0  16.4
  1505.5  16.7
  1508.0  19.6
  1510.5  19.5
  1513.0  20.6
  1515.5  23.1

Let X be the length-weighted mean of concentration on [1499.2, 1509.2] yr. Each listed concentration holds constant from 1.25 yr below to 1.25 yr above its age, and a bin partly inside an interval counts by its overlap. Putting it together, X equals 17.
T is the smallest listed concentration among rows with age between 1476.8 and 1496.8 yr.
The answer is 12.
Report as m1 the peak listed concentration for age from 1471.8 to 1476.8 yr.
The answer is 19.3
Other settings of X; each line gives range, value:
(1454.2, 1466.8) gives 27.7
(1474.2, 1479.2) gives 18.1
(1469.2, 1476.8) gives 19.8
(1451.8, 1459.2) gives 25.6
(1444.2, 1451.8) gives 23.3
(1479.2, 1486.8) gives 14.7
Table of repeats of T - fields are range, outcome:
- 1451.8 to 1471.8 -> 21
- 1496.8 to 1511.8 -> 13.6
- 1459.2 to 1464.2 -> 29.4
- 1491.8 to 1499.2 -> 12.2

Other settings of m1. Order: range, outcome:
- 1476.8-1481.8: 17.1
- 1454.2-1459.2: 28.2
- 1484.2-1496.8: 12.9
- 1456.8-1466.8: 29.4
